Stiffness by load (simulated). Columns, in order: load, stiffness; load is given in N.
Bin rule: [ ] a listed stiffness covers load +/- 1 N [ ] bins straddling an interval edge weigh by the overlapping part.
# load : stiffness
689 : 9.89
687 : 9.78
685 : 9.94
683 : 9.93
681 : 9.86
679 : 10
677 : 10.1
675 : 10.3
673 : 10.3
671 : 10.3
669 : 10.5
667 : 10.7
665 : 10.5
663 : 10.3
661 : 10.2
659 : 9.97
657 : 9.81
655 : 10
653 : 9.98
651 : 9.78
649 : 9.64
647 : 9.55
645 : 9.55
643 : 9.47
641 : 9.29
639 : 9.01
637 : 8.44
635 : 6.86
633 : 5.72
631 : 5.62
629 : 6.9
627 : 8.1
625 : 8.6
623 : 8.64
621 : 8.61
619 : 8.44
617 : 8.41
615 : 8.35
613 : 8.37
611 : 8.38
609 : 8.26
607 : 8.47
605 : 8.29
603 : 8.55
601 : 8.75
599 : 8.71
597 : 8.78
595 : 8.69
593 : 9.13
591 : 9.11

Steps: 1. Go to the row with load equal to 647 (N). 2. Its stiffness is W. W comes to 9.55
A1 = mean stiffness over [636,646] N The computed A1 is 9.15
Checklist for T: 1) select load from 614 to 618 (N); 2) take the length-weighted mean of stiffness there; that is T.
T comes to 8.38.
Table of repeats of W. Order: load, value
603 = 8.55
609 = 8.26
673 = 10.3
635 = 6.86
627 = 8.1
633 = 5.72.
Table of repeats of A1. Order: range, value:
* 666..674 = 10.4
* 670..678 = 10.2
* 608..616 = 8.34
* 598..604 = 8.67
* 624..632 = 7.31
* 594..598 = 8.73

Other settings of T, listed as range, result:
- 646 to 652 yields 9.66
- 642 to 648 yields 9.52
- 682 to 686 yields 9.93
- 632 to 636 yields 6.29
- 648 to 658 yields 9.84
